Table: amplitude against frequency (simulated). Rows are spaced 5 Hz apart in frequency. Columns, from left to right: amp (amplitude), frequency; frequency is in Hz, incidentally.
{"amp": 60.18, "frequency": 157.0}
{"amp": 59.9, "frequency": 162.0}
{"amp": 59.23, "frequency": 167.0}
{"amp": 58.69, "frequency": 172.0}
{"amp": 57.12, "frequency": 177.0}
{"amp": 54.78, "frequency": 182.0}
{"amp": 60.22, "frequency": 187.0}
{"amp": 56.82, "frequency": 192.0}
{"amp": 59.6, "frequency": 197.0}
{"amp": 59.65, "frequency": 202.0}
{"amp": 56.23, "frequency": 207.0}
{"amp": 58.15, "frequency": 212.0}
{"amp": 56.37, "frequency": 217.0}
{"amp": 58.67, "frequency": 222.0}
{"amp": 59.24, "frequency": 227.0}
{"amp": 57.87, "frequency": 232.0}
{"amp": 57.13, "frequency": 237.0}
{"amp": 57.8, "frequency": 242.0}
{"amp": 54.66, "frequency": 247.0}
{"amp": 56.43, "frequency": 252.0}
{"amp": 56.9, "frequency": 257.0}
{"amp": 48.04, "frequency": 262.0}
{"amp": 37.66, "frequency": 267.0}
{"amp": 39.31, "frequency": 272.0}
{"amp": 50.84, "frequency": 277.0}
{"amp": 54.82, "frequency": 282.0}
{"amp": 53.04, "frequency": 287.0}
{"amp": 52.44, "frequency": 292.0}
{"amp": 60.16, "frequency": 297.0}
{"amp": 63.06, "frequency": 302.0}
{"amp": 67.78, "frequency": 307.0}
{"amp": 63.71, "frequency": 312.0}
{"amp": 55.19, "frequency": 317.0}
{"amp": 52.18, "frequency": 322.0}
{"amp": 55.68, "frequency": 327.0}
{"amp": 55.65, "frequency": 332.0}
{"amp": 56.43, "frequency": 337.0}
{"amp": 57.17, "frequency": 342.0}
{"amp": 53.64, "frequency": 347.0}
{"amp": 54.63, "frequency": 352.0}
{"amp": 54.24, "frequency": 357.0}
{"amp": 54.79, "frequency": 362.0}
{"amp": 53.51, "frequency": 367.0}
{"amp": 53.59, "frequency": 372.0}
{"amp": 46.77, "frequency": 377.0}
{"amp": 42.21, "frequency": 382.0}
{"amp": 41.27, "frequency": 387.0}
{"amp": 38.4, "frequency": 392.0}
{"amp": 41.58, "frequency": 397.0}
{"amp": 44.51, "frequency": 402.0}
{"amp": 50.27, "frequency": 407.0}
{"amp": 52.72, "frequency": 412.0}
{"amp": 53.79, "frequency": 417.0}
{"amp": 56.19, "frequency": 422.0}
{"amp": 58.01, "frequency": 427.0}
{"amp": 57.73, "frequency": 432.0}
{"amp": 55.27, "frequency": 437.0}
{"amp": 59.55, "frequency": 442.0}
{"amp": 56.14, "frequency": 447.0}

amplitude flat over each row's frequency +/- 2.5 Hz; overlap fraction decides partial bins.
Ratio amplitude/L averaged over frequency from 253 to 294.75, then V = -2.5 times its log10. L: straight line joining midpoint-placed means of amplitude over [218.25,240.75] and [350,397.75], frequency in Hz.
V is 0.12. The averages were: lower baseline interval 58.1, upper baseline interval 48.3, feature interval 49.5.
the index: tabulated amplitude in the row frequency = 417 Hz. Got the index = 53.79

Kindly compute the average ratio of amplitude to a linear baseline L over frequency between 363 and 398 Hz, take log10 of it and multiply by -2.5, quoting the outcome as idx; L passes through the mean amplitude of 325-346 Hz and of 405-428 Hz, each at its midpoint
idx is 0.196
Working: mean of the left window 56.1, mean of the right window 54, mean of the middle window 45.9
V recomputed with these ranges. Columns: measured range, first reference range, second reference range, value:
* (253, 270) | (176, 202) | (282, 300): 0.17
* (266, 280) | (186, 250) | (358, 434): 0.26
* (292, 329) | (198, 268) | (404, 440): -0.07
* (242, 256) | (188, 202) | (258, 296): -0.08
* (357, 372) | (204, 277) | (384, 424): -0.11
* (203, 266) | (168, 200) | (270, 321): 0.02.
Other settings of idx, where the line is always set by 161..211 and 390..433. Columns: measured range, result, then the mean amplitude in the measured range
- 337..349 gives -0.06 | 55.7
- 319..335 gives -0.03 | 54.6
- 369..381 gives 0.05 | 49.3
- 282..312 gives -0.10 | 59.3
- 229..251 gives -0.01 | 56.9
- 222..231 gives -0.04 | 58.9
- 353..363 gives -0.05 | 54.5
